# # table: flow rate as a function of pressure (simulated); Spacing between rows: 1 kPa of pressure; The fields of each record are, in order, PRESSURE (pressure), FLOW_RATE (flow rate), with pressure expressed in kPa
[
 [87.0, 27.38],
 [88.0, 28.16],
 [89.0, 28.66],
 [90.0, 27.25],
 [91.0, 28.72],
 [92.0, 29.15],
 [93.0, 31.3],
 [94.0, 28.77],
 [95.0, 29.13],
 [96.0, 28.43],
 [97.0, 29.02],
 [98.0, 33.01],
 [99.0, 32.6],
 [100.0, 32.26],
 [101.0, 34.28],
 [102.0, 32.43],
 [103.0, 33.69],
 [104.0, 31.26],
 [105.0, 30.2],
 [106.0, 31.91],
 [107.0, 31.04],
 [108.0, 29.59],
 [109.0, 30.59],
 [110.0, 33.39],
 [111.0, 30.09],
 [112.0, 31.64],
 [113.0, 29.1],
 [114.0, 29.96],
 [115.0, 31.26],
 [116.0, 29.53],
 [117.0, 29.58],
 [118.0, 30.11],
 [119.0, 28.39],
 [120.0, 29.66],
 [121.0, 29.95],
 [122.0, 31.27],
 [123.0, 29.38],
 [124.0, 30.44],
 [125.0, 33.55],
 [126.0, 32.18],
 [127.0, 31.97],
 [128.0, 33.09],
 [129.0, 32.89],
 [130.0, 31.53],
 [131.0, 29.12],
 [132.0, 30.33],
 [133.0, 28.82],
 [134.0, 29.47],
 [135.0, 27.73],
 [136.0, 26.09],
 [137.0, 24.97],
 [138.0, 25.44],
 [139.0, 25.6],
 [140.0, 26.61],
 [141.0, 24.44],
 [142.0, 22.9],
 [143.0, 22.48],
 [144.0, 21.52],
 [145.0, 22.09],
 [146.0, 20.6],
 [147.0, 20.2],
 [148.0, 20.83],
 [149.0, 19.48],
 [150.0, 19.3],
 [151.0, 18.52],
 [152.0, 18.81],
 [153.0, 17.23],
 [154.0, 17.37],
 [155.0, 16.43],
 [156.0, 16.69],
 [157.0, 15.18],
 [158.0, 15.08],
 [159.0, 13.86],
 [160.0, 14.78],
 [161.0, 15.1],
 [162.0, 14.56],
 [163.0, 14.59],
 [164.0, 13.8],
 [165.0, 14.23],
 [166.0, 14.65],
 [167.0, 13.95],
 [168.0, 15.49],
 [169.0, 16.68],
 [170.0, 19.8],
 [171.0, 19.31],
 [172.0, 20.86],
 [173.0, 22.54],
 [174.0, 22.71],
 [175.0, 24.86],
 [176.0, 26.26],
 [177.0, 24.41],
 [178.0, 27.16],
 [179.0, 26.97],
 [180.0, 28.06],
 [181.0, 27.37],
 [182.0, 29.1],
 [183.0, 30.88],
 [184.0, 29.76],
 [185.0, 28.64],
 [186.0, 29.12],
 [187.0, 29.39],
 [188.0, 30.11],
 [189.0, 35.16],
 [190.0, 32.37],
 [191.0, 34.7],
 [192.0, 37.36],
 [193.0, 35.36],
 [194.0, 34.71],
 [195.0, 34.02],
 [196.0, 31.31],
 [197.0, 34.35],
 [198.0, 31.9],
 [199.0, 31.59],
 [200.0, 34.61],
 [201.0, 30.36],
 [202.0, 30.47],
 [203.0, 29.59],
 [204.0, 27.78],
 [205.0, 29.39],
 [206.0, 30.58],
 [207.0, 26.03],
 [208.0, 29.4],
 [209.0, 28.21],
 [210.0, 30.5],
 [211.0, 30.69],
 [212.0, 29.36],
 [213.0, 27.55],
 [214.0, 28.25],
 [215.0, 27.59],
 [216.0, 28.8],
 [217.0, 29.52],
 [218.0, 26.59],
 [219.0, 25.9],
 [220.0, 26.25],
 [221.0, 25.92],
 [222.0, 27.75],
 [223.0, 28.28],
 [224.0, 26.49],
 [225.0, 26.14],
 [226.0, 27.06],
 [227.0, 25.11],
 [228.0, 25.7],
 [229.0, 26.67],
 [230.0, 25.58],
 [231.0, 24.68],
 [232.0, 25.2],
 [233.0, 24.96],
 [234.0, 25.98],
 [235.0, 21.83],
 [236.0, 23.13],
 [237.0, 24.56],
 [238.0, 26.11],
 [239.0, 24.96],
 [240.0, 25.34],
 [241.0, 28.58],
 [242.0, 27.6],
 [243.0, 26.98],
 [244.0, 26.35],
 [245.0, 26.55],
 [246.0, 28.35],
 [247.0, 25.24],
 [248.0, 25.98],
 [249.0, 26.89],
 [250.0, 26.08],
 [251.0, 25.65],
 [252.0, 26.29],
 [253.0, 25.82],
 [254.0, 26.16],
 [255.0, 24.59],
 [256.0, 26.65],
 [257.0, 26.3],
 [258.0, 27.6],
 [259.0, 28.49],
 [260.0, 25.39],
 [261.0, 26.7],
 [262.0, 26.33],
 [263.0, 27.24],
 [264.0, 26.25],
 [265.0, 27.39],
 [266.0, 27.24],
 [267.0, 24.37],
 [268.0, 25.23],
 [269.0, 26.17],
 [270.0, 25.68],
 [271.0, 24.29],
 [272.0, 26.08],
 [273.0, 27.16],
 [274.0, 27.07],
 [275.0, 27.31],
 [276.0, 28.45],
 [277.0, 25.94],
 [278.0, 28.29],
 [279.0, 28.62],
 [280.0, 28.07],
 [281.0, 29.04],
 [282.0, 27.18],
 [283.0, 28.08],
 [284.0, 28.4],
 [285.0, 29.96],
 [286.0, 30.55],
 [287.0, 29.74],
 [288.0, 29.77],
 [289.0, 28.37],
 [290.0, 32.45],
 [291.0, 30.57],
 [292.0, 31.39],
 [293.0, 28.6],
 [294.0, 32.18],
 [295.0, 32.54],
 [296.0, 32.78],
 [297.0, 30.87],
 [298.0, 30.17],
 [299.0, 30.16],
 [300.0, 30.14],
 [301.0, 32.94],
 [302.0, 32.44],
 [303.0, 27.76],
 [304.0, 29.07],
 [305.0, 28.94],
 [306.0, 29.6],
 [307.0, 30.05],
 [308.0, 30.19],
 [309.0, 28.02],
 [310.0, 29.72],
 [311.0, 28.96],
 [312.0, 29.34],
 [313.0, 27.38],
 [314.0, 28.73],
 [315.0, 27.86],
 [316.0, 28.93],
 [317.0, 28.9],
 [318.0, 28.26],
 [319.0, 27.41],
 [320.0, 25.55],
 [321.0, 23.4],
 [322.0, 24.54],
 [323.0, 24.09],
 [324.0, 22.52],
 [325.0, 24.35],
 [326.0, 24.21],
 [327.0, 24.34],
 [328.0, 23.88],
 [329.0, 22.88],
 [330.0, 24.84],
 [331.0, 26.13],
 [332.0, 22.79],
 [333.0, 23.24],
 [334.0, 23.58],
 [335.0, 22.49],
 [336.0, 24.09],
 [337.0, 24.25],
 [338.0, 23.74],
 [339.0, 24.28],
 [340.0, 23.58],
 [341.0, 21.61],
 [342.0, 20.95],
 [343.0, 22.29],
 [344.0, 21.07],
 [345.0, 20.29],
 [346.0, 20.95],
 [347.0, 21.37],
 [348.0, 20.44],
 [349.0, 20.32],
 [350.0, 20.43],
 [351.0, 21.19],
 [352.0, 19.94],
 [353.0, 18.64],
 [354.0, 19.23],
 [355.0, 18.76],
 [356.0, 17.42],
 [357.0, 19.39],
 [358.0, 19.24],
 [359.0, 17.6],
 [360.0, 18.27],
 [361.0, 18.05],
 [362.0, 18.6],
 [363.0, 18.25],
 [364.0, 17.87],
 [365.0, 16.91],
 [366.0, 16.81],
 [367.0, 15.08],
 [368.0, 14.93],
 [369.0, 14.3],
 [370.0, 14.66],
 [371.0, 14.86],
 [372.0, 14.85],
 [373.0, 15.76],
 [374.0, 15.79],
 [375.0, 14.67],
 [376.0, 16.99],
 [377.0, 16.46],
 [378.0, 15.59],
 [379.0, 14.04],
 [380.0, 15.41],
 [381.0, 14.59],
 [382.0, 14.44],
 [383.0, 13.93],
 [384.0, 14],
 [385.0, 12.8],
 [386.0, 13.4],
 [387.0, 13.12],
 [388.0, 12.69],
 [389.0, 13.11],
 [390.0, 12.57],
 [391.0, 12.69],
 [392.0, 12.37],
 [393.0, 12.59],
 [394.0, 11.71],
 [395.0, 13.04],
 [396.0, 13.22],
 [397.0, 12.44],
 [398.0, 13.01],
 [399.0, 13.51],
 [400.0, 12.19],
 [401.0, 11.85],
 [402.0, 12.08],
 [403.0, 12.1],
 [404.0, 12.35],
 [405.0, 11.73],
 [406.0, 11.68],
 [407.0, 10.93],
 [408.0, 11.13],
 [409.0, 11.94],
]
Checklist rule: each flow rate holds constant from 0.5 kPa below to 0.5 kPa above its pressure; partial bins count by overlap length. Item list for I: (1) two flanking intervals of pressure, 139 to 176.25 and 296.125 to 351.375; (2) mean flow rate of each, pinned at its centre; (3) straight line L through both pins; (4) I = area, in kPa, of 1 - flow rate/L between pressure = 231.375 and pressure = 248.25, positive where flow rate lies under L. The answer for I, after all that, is -2.7 kPa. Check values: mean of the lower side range 18.8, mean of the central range 25.7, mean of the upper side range 25.7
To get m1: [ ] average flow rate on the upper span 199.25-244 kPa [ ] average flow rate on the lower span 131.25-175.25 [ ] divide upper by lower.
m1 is 1.36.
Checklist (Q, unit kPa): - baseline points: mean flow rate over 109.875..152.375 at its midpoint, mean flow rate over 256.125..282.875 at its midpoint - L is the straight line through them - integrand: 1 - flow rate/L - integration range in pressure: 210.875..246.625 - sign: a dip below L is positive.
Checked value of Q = 0.62 kPa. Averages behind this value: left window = 27.3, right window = 26.9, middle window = 26.5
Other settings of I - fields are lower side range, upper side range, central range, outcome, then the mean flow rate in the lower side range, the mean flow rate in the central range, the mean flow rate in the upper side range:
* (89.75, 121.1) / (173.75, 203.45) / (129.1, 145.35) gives 2.2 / 30.6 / 26.4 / 30.5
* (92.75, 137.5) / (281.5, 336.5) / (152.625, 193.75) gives 9.5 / 30.6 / 22.8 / 27.9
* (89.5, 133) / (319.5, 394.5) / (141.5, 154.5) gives 4.0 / 30.7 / 20.1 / 18.7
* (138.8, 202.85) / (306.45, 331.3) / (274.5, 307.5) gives -4.6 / 23.9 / 29.7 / 26.6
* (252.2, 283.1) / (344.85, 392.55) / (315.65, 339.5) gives -4.6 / 26.7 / 24.7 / 16.5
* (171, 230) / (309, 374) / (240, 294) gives -4.0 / 28.8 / 27.4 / 21.9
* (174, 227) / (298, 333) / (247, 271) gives 1.8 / 29.4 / 26.2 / 27.3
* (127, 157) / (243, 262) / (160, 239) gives -4.0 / 23.8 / 26.5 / 26.4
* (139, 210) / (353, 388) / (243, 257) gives -3.3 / 24.4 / 26.2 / 16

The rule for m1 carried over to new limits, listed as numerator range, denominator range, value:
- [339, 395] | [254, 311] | 0.59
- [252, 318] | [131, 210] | 1.15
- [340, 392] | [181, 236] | 0.58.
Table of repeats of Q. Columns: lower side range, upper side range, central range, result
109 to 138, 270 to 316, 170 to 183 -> 2.1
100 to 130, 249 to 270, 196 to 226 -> -1.1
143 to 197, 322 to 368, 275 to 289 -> -4.4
